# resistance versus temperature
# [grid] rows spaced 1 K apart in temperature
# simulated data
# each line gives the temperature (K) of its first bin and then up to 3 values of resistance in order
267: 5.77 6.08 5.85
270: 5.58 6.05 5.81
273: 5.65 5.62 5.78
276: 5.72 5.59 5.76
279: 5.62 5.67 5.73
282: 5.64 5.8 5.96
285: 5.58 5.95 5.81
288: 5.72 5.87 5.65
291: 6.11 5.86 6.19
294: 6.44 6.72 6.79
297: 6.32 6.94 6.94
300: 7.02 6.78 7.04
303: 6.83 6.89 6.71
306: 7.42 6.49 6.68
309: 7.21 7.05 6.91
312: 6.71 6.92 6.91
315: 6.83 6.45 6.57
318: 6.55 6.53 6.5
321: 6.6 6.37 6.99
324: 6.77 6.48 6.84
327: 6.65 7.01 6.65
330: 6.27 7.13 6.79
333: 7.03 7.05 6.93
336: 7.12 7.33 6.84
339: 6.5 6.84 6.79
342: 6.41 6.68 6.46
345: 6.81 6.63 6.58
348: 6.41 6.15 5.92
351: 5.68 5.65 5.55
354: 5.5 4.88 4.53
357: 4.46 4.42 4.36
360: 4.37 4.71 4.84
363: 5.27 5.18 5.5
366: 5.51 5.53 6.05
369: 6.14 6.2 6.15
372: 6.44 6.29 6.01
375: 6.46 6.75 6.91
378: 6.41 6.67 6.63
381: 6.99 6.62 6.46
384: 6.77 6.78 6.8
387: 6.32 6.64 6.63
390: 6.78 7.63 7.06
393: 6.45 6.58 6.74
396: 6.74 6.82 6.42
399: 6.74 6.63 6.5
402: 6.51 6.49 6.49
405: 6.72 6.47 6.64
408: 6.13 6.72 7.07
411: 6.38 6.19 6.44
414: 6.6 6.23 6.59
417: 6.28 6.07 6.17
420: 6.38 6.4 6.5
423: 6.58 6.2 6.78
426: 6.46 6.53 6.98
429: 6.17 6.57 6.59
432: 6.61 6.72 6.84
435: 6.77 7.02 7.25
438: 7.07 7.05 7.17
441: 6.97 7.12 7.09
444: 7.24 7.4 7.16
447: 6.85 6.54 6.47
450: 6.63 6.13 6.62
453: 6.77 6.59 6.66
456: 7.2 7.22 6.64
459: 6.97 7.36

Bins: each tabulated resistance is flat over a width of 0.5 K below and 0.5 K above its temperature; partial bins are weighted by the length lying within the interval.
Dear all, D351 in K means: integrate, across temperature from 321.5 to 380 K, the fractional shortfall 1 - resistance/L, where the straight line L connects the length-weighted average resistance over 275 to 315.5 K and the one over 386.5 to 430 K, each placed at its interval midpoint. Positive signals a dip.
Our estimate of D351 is 2.7 K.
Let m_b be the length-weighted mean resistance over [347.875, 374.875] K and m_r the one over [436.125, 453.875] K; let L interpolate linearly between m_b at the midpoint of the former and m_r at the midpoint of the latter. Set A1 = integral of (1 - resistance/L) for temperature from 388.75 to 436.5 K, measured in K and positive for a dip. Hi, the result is -1.8 K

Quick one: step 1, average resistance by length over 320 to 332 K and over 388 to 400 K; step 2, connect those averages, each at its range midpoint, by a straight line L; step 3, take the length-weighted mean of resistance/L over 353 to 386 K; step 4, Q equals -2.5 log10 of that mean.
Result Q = 0.16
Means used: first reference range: 6.7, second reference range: 6.77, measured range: 5.82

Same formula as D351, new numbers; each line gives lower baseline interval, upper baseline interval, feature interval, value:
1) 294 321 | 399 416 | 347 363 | 3.49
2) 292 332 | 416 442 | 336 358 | 1.98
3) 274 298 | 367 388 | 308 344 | -3.50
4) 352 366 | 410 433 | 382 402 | -3.36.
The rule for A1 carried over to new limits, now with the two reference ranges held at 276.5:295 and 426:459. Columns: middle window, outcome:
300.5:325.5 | -3.09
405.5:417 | 0.26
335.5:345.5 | -0.94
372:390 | -0.42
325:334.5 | -1.05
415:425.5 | 0.48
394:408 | -0.04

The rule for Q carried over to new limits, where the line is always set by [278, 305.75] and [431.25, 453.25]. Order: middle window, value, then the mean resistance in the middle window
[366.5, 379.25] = 0.05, 6.3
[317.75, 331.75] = -0.05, 6.67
